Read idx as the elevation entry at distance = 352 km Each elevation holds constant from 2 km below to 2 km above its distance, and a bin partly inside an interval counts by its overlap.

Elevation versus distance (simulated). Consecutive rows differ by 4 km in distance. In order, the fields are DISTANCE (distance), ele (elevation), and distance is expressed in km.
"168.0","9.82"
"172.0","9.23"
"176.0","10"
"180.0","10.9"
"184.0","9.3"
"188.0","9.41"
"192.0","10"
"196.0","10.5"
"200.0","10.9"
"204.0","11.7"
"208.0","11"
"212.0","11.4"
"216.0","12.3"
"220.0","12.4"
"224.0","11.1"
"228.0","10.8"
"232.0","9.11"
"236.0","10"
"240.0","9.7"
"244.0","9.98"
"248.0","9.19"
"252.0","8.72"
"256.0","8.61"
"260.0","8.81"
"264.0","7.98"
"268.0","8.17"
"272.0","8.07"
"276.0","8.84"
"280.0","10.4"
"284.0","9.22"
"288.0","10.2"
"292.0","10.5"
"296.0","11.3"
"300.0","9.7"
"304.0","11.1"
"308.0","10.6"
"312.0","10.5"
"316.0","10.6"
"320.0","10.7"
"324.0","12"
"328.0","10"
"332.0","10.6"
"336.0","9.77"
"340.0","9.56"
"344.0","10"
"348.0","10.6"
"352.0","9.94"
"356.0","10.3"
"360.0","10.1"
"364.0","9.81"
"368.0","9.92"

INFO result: 9.94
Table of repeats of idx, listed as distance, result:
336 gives 9.77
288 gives 10.2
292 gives 10.5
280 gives 10.4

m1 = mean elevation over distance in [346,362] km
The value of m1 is 10.2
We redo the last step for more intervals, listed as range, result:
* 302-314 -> 10.7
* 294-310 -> 10.7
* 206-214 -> 11.2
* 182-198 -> 9.8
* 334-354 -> 9.97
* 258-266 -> 8.39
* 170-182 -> 10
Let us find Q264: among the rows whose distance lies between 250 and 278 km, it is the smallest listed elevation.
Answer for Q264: 7.98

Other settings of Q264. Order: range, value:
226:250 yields 9.11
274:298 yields 8.84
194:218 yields 10.5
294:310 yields 9.7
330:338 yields 9.77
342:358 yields 9.94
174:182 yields 10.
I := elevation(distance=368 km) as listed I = 9.92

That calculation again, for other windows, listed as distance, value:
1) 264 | 7.98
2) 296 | 11.3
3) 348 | 10.6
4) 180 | 10.9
